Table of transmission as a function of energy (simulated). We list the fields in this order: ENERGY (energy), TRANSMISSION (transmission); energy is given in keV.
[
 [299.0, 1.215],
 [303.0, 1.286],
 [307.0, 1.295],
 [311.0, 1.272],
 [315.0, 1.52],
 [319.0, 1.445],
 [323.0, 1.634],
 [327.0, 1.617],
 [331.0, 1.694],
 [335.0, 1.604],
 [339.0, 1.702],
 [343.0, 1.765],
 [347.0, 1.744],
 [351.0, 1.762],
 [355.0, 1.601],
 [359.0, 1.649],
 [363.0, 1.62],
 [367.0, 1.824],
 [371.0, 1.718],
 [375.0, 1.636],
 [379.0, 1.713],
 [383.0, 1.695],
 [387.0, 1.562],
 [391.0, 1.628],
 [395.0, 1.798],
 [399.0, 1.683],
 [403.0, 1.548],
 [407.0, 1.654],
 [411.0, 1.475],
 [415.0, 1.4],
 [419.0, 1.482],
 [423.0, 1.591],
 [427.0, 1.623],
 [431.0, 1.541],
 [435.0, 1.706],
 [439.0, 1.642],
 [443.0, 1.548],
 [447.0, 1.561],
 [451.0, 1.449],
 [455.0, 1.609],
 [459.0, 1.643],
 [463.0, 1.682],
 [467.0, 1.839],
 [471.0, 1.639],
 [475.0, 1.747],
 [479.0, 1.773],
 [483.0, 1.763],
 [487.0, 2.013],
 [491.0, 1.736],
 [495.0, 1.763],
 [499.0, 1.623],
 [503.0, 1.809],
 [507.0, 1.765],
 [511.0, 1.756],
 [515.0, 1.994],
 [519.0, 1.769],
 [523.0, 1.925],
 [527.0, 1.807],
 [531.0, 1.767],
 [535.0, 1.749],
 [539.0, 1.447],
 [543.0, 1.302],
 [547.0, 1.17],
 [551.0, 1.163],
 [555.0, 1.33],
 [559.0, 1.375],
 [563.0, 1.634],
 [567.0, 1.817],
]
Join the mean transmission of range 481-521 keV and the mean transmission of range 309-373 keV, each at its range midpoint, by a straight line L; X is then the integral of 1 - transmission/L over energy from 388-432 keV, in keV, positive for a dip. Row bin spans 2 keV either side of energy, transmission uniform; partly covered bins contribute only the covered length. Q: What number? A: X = 3.1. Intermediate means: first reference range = 1.64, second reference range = 1.8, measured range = 1.58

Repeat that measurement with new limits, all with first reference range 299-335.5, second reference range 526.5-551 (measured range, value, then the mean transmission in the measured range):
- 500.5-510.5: -1.91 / 1.77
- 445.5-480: -4.06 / 1.66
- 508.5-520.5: -2.81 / 1.84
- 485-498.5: -2.96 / 1.81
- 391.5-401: -1.59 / 1.72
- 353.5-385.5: -4.55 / 1.68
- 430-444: -1.31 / 1.62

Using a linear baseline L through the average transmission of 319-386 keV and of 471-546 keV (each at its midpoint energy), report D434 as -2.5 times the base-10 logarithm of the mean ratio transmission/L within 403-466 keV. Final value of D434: 0.09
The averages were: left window 1.68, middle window 1.58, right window 1.74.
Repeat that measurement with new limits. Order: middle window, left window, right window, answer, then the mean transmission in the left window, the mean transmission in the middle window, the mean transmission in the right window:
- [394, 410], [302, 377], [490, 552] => -0.02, 1.6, 1.65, 1.67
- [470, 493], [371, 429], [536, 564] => -0.21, 1.61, 1.78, 1.35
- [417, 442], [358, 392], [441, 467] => 0.02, 1.67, 1.6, 1.6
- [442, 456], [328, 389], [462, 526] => 0.14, 1.68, 1.54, 1.79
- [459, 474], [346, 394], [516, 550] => -0.05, 1.68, 1.71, 1.61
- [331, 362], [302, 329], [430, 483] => -0.14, 1.44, 1.69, 1.65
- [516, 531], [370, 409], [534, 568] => -0.25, 1.66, 1.84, 1.42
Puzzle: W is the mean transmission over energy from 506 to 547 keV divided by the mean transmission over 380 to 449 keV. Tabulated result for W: 1.06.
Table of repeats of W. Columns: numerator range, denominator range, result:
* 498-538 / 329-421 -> 1.09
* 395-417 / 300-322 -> 1.15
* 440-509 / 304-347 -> 1.09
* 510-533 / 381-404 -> 1.11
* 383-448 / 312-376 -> 0.96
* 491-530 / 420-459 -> 1.13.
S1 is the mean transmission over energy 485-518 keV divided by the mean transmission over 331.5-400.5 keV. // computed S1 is 1.1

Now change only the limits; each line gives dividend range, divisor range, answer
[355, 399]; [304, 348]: 1.08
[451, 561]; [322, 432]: 1.01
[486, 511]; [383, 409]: 1.08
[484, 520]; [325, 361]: 1.07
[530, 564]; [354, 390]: 0.85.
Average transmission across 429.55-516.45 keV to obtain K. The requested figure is 1.71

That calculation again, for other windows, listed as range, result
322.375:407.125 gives 1.68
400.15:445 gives 1.57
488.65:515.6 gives 1.77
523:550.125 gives 1.55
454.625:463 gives 1.64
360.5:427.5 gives 1.63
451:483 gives 1.69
